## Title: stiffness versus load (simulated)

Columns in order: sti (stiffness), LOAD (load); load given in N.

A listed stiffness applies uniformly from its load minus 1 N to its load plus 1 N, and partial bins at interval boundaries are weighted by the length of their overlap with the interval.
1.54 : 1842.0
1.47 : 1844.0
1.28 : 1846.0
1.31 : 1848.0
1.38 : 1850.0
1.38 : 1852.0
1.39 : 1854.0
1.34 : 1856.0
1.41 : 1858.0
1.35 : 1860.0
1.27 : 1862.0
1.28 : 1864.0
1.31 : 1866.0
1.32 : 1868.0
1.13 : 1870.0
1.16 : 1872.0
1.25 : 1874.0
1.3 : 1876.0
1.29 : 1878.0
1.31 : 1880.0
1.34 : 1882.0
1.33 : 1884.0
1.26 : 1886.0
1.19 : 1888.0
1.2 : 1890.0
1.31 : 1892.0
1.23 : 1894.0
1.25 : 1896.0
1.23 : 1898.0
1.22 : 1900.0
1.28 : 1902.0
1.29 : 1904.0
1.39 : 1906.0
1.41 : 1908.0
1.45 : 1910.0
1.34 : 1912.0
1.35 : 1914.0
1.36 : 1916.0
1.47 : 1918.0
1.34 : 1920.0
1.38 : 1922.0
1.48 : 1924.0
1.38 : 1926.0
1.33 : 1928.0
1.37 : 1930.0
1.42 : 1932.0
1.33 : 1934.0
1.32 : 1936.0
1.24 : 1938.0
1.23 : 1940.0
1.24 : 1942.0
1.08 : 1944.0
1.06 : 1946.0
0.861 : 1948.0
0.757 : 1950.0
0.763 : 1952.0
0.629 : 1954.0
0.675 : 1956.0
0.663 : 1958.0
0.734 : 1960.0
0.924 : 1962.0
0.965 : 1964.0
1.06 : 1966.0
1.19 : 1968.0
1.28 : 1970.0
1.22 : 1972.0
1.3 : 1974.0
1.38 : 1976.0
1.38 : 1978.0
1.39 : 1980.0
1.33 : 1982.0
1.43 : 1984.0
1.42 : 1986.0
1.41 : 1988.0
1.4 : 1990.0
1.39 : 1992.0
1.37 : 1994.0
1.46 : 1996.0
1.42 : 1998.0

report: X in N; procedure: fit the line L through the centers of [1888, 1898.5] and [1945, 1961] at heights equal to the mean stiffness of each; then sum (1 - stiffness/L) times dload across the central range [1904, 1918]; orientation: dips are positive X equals -3.6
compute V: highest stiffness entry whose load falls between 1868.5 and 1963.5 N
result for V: 1.48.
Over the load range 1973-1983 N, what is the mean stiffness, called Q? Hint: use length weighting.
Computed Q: 1.36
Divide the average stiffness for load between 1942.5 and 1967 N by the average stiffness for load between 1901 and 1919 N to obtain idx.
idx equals 0.62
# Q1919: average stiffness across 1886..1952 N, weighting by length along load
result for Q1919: 1.27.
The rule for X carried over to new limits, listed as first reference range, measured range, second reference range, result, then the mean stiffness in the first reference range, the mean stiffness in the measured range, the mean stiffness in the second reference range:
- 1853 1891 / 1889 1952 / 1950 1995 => -2.7 N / 1.29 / 1.27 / 1.14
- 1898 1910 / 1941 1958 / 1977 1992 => 6.1 N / 1.32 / 0.87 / 1.39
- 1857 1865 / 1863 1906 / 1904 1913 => 2.9 N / 1.33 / 1.26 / 1.39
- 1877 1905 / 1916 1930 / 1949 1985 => -2.5 N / 1.27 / 1.39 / 1.06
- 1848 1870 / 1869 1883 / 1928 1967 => 0.2 N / 1.33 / 1.25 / 1.02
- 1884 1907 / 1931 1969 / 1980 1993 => 9.4 N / 1.26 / 1.01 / 1.4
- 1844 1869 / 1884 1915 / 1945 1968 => -4.7 N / 1.34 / 1.29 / 0.842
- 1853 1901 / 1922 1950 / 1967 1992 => 1.5 N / 1.28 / 1.24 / 1.35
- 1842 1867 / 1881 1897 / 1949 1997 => 0.4 N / 1.36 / 1.26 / 1.15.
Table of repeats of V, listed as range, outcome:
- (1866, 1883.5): 1.34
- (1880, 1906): 1.39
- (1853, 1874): 1.41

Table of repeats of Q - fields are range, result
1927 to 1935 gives 1.36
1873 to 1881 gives 1.29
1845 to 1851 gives 1.32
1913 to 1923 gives 1.38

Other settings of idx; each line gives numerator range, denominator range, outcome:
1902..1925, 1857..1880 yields 1.08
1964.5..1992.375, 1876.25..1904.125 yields 1.04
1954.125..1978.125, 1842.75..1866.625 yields 0.77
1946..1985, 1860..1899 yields 0.83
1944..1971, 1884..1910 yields 0.70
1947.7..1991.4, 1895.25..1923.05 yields 0.82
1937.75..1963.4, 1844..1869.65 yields 0.68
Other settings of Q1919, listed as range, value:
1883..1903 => 1.25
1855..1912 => 1.29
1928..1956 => 1.09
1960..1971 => 1.05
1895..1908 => 1.29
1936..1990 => 1.11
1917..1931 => 1.39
